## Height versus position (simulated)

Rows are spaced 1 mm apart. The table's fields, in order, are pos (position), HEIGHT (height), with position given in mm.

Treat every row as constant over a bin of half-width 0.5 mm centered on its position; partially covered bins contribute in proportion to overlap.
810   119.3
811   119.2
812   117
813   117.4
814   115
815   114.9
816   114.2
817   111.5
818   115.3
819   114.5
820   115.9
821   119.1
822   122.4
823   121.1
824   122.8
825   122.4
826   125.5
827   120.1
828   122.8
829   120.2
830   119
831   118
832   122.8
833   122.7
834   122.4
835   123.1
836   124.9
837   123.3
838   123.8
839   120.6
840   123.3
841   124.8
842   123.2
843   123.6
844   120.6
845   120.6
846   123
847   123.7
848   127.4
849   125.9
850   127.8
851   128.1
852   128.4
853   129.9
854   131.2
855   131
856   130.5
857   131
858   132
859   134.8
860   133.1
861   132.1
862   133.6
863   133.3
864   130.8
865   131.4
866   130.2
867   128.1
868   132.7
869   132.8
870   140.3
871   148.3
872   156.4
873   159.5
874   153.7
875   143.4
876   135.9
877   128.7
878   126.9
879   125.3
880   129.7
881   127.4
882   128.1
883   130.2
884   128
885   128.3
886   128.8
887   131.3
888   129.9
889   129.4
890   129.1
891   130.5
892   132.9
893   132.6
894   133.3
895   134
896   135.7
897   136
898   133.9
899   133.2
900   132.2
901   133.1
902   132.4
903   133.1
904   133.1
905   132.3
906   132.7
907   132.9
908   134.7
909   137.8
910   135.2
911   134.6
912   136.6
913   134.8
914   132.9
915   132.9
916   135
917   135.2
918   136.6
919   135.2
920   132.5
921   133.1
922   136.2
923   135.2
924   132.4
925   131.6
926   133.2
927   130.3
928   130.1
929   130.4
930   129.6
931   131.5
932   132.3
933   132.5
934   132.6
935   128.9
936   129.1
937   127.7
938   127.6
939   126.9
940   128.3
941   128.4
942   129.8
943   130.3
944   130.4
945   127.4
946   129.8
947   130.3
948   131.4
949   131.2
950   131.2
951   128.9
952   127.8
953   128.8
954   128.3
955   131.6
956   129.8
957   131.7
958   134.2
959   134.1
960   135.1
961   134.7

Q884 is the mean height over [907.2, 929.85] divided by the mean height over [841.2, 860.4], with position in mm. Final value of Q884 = 1.05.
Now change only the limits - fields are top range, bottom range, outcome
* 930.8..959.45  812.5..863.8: 1.05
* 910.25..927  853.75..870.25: 1.01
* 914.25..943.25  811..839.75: 1.10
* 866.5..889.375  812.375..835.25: 1.13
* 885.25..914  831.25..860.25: 1.06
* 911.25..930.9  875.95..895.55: 1.03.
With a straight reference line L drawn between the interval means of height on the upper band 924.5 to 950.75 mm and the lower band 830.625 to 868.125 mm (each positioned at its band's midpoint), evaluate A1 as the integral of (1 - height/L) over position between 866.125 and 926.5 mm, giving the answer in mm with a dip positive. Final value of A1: -2.6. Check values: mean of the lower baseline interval 127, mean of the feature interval 134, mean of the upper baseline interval 130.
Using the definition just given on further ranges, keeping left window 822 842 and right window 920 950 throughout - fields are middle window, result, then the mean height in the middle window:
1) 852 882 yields -2.3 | 135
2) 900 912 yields -0.5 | 134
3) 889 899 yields -0.4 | 133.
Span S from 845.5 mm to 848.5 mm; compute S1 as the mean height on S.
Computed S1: 125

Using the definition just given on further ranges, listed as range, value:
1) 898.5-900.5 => 133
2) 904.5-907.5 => 133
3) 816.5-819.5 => 114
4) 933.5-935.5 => 131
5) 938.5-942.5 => 128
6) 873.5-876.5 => 144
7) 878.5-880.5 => 128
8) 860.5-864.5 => 132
